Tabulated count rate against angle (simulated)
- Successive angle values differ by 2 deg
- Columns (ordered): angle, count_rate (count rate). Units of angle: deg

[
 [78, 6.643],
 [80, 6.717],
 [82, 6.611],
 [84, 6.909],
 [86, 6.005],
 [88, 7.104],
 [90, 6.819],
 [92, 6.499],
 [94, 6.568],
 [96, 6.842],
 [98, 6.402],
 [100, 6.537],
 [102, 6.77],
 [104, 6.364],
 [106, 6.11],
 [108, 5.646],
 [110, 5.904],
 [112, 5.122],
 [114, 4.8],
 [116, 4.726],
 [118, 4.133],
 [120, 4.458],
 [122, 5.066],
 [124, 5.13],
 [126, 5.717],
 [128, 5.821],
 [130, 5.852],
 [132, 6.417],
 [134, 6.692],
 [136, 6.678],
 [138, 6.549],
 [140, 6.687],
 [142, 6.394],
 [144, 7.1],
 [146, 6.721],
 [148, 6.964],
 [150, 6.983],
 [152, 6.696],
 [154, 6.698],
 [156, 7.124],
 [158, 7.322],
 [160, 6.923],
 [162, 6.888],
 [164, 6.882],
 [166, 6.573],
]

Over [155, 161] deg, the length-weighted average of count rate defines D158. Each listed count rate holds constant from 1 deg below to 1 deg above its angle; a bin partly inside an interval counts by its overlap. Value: 7.12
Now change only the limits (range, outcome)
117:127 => 4.9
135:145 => 6.68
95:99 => 6.62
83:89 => 6.67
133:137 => 6.69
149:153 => 6.84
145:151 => 6.89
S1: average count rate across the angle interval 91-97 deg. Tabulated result 6.64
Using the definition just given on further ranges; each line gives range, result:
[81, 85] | 6.76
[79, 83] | 6.66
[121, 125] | 5.1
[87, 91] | 6.96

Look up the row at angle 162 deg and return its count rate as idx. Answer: 6.888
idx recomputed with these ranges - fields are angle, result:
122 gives 5.066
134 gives 6.692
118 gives 4.133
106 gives 6.11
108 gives 5.646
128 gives 5.821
